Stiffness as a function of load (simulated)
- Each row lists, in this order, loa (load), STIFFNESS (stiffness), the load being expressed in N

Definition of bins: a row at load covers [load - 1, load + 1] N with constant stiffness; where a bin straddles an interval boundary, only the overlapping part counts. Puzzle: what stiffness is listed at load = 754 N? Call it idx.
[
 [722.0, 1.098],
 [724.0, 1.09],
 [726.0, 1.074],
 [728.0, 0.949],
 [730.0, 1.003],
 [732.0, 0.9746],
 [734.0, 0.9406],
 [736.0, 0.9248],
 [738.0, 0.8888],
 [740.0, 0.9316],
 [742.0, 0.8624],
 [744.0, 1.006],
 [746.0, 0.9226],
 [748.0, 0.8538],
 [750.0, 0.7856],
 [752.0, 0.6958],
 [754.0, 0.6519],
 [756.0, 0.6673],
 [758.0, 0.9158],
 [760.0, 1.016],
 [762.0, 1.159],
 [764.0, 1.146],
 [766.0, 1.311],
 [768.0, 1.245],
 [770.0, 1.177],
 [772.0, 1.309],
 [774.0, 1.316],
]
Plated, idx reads 0.6519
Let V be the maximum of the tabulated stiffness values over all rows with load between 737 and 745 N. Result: 1.006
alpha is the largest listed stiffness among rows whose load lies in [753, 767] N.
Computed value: 1.311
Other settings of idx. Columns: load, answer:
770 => 1.177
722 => 1.098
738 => 0.8888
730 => 1.003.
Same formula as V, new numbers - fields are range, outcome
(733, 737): 0.9406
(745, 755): 0.9226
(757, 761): 1.016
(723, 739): 1.09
